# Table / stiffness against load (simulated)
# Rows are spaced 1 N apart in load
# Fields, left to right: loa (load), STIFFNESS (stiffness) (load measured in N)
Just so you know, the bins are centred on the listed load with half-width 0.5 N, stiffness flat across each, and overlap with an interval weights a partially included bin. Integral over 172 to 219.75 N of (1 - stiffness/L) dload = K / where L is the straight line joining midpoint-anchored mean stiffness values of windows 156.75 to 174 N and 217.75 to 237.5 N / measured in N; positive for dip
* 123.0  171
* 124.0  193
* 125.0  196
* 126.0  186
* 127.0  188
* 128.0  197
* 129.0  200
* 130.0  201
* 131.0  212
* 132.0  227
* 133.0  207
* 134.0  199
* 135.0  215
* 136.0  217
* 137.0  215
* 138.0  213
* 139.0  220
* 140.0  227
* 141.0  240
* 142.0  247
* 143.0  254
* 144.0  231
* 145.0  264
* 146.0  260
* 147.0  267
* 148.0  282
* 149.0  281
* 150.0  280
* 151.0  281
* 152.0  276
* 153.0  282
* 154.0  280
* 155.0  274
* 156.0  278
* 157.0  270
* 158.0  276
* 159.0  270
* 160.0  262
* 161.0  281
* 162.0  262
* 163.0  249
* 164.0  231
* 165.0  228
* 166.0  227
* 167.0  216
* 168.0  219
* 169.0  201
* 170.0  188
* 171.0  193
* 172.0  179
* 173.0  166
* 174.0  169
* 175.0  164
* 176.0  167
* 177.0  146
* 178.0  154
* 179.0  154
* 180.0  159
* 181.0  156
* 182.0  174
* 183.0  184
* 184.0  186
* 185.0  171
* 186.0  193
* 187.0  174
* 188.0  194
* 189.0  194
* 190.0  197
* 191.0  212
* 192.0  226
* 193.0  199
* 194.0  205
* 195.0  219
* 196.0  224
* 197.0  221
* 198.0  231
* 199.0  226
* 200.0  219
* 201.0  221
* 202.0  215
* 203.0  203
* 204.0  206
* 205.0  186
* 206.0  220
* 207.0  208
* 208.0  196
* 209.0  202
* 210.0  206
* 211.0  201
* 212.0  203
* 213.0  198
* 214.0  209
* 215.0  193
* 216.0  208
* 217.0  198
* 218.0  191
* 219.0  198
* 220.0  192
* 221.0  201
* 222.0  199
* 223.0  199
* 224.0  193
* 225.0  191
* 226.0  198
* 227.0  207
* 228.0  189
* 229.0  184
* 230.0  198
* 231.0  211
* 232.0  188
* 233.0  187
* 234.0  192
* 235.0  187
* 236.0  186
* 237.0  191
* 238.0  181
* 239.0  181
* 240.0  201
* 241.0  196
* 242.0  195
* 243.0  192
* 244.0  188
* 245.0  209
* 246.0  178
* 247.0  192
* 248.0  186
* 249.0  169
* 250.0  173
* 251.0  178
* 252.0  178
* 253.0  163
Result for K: 3.7 N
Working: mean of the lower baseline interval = 228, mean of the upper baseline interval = 194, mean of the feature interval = 194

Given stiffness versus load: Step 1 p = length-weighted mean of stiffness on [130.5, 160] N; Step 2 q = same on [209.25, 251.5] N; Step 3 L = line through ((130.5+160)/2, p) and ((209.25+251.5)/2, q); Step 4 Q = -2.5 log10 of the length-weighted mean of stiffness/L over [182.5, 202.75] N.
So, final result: 0.06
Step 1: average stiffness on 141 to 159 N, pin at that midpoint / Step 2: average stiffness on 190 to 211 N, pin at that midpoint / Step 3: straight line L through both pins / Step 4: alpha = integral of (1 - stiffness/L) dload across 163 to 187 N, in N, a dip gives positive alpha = 5.6 N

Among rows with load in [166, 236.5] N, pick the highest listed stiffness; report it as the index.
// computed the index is 231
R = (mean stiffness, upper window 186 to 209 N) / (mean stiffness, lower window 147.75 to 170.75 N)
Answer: 0.82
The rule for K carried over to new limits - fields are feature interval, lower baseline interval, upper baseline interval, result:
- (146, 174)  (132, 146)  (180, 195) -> -4.6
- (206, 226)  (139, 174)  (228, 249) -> 0.6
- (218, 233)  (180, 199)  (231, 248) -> -0.2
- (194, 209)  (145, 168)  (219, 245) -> 0.6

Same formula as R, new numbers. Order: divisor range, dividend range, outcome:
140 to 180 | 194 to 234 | 0.87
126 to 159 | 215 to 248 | 0.80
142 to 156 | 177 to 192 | 0.66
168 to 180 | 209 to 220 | 1.16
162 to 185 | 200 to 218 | 1.09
